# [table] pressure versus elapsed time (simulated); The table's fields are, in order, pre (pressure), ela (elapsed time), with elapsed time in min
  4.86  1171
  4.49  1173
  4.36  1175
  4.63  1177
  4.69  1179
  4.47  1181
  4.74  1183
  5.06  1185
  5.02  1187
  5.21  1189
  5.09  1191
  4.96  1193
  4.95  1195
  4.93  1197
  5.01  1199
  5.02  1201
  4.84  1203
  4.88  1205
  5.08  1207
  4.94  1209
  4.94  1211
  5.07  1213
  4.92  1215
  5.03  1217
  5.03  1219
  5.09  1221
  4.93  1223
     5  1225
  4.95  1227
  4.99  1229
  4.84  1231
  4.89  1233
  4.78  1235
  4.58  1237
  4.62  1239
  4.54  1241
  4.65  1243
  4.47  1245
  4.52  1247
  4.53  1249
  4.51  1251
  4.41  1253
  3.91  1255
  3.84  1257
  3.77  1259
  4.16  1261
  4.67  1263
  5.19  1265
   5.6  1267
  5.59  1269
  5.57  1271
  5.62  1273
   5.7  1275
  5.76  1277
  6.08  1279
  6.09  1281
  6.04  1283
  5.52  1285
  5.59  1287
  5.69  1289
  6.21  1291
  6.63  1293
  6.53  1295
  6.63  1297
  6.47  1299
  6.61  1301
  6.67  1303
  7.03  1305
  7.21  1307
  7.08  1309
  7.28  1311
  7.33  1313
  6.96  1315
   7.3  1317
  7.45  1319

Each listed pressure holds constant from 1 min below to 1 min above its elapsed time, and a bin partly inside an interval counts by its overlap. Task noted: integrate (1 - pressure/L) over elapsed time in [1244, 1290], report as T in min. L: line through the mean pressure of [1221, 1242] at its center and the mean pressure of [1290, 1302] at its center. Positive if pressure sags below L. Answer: 5.5 min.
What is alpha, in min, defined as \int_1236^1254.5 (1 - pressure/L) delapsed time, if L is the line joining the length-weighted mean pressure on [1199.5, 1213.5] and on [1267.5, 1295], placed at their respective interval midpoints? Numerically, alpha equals 3.1 min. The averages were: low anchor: 4.96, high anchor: 5.87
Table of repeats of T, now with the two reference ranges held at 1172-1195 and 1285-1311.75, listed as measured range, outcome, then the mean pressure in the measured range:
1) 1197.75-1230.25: 1.7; 4.98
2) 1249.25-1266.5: 4.6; 4.35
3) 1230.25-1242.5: 2.0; 4.7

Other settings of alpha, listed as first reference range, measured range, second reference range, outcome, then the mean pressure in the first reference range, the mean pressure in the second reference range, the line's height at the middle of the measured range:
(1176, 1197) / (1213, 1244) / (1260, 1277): 1.4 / 4.88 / 5.29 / 5.09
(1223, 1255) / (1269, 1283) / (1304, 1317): 0.4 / 4.67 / 7.16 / 5.96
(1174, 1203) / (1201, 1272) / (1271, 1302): 8.5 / 4.87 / 6.06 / 5.45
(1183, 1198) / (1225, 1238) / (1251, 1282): 0.5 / 5.01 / 5.05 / 5.03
